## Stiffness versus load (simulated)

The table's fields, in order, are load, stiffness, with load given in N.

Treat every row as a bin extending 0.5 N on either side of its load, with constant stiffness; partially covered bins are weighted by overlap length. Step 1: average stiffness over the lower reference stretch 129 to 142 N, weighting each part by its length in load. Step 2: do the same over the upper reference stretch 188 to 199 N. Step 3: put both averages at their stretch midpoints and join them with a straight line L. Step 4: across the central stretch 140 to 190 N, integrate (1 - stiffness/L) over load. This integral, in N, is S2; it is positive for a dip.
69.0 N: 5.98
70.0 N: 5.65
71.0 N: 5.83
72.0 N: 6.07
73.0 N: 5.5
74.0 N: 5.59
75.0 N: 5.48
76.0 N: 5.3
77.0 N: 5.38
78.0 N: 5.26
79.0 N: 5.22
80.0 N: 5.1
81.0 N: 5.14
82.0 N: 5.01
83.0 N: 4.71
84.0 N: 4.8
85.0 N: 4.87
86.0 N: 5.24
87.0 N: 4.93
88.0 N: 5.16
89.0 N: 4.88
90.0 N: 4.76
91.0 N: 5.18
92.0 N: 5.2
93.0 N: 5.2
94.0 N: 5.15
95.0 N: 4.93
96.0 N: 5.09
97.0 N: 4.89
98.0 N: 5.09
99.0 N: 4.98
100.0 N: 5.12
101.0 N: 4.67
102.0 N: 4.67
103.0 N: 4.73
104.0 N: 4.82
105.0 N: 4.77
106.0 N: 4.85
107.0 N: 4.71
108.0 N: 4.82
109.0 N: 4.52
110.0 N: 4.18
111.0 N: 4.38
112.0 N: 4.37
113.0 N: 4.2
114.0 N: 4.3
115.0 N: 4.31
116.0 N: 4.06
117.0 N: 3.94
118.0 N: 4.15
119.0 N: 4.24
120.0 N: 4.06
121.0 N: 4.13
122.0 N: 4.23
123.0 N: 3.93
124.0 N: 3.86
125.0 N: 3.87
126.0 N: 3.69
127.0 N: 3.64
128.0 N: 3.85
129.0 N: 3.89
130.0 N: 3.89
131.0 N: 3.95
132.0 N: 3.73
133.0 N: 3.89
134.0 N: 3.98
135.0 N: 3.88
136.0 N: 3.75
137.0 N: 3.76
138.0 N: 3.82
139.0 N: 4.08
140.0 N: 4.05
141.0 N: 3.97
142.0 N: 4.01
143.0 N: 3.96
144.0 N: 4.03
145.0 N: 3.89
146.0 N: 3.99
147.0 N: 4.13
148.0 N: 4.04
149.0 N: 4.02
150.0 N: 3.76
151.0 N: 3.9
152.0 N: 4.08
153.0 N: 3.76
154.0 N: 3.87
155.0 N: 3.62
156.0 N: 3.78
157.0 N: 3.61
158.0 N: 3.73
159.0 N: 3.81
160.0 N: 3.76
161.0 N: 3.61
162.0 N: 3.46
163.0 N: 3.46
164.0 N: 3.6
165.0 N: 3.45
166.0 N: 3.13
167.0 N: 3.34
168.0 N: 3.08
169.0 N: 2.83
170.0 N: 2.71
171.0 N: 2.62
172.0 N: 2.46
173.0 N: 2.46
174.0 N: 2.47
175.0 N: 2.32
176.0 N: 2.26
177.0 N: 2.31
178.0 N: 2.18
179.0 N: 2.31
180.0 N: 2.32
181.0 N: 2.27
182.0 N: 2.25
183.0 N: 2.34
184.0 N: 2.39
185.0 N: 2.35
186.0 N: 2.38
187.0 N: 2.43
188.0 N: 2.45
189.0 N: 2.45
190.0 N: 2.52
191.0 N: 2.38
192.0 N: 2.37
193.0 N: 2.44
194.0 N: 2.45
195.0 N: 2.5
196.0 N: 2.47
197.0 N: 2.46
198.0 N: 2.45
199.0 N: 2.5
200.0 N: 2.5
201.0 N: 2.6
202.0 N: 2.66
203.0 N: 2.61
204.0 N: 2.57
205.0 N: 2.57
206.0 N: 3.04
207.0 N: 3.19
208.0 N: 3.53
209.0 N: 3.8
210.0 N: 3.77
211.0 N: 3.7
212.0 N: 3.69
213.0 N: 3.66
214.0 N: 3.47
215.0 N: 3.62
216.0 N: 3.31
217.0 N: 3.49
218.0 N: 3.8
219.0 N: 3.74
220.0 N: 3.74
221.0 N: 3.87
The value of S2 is 0.4 N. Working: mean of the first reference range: 3.9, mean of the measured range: 3.17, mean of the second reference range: 2.45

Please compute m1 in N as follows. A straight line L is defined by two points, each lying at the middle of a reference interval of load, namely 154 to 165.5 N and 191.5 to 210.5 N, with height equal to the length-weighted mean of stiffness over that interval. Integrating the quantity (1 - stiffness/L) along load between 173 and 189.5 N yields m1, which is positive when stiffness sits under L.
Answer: 4.31 N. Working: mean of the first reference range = 3.64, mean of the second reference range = 2.76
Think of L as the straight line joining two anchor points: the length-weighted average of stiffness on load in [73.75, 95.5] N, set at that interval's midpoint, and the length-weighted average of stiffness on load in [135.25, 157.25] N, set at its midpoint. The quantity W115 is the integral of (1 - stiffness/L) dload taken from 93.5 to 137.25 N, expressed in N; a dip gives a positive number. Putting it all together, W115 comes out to 1.9 N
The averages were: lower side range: 5.11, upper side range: 3.91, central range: 4.32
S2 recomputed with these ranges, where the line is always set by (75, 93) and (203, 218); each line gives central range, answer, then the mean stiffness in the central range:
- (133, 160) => 2.2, 3.89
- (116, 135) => 2.4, 3.94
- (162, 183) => 6.4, 2.7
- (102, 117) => 0.8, 4.49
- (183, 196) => 4.4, 2.42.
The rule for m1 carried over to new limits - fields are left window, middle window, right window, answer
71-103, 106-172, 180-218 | 3.0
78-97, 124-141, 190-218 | 1.5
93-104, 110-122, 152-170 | 0.9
